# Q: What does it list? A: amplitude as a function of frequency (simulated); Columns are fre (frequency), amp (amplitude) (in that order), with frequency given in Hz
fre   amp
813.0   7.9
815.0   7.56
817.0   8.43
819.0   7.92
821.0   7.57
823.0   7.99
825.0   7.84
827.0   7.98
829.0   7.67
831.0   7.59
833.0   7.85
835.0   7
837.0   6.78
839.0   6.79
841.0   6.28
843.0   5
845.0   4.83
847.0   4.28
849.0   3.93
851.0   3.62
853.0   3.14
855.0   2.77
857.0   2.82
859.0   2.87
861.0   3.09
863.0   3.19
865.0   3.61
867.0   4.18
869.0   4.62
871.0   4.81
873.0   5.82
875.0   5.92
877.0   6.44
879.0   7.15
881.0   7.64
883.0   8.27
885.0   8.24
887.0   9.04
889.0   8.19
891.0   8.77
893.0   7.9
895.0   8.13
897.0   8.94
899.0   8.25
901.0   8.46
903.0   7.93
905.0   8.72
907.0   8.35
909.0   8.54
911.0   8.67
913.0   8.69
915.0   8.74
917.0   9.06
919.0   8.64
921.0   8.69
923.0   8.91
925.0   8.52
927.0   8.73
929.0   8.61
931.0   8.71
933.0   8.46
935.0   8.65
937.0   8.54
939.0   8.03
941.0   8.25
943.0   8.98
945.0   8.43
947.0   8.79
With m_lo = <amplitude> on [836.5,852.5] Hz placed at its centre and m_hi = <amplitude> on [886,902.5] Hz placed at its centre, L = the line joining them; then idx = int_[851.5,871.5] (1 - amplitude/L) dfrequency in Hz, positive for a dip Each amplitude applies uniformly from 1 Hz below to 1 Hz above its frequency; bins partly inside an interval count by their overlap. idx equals 8.9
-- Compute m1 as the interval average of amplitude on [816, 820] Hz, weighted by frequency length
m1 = 8.18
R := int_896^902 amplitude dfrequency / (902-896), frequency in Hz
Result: 8.55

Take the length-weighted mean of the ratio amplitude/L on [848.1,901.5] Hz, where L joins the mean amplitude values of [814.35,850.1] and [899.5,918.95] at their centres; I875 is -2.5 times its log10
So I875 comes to 0.32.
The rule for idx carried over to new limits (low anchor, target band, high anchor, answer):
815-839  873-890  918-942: 1.3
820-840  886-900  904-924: -0.1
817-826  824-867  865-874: 8.8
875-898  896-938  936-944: -1.9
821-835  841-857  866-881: 6.6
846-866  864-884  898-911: -2.1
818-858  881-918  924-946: -4.3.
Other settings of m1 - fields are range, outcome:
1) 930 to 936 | 8.61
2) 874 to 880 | 6.5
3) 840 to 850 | 4.86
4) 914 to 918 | 8.9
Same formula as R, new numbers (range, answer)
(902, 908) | 8.33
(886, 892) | 8.67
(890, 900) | 8.4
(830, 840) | 7.2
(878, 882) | 7.39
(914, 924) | 8.81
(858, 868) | 3.39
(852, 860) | 2.9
